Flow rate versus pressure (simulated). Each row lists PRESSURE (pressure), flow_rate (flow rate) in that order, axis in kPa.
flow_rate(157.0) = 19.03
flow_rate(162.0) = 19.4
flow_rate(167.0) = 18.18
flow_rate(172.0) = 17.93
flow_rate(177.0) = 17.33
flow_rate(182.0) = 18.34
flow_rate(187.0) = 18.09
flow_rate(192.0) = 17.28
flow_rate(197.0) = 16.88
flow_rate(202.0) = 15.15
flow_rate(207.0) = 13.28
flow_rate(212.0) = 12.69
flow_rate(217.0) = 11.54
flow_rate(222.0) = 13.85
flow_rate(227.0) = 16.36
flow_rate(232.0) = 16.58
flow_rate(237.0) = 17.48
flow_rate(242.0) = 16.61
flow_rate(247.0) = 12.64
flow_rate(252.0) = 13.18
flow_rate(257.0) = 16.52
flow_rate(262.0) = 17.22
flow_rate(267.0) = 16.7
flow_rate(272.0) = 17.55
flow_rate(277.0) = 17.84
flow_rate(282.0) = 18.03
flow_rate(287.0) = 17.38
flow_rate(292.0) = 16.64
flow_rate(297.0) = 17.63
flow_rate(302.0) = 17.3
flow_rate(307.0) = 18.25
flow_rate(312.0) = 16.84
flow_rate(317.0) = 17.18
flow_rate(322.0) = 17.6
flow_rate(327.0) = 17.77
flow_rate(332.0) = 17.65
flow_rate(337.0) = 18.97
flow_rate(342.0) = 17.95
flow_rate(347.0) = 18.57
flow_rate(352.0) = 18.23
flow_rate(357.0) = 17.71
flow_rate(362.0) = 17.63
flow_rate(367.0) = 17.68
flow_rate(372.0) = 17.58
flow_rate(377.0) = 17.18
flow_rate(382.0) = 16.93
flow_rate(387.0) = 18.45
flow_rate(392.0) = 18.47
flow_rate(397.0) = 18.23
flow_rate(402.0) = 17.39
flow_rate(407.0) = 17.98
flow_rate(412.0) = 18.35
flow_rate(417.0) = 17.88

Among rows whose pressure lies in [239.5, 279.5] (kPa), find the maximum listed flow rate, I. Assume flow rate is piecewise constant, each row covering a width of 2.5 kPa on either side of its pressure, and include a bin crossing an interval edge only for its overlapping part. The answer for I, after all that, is 17.84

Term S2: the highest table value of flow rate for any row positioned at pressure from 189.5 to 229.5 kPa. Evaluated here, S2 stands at 17.28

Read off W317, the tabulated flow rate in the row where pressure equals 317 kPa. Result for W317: 17.18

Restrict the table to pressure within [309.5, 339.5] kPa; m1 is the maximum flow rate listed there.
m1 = 18.97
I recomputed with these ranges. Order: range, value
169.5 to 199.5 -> 18.34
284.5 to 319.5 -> 18.25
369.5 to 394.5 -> 18.47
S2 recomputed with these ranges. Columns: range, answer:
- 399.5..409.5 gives 17.98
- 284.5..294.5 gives 17.38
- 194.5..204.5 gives 16.88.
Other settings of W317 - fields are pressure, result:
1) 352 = 18.23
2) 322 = 17.6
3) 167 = 18.18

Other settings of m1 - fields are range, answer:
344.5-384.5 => 18.57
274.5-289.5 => 18.03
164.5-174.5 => 18.18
